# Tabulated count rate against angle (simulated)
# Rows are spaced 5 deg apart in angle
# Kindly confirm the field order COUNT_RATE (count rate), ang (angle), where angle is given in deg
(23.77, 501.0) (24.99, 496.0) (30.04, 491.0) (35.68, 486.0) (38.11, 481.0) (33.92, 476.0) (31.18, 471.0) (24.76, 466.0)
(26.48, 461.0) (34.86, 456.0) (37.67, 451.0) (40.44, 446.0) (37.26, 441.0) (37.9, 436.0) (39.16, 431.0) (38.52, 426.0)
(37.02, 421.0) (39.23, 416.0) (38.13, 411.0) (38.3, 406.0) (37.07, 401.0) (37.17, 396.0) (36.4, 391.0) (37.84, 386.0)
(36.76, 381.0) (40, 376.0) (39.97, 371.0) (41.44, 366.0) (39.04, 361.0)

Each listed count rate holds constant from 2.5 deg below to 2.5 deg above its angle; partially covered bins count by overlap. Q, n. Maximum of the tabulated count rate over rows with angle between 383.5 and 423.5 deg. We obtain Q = 39.23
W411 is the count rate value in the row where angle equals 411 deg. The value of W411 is 38.13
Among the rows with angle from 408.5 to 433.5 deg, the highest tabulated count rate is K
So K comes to 39.23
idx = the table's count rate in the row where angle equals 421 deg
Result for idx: 37.02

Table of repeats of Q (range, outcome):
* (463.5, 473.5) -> 31.18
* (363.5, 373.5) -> 41.44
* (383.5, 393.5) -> 37.84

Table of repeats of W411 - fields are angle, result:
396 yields 37.17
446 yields 40.44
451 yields 37.67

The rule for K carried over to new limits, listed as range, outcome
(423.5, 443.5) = 39.16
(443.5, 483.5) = 40.44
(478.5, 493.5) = 38.11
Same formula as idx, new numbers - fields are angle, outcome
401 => 37.07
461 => 26.48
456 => 34.86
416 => 39.23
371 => 39.97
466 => 24.76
